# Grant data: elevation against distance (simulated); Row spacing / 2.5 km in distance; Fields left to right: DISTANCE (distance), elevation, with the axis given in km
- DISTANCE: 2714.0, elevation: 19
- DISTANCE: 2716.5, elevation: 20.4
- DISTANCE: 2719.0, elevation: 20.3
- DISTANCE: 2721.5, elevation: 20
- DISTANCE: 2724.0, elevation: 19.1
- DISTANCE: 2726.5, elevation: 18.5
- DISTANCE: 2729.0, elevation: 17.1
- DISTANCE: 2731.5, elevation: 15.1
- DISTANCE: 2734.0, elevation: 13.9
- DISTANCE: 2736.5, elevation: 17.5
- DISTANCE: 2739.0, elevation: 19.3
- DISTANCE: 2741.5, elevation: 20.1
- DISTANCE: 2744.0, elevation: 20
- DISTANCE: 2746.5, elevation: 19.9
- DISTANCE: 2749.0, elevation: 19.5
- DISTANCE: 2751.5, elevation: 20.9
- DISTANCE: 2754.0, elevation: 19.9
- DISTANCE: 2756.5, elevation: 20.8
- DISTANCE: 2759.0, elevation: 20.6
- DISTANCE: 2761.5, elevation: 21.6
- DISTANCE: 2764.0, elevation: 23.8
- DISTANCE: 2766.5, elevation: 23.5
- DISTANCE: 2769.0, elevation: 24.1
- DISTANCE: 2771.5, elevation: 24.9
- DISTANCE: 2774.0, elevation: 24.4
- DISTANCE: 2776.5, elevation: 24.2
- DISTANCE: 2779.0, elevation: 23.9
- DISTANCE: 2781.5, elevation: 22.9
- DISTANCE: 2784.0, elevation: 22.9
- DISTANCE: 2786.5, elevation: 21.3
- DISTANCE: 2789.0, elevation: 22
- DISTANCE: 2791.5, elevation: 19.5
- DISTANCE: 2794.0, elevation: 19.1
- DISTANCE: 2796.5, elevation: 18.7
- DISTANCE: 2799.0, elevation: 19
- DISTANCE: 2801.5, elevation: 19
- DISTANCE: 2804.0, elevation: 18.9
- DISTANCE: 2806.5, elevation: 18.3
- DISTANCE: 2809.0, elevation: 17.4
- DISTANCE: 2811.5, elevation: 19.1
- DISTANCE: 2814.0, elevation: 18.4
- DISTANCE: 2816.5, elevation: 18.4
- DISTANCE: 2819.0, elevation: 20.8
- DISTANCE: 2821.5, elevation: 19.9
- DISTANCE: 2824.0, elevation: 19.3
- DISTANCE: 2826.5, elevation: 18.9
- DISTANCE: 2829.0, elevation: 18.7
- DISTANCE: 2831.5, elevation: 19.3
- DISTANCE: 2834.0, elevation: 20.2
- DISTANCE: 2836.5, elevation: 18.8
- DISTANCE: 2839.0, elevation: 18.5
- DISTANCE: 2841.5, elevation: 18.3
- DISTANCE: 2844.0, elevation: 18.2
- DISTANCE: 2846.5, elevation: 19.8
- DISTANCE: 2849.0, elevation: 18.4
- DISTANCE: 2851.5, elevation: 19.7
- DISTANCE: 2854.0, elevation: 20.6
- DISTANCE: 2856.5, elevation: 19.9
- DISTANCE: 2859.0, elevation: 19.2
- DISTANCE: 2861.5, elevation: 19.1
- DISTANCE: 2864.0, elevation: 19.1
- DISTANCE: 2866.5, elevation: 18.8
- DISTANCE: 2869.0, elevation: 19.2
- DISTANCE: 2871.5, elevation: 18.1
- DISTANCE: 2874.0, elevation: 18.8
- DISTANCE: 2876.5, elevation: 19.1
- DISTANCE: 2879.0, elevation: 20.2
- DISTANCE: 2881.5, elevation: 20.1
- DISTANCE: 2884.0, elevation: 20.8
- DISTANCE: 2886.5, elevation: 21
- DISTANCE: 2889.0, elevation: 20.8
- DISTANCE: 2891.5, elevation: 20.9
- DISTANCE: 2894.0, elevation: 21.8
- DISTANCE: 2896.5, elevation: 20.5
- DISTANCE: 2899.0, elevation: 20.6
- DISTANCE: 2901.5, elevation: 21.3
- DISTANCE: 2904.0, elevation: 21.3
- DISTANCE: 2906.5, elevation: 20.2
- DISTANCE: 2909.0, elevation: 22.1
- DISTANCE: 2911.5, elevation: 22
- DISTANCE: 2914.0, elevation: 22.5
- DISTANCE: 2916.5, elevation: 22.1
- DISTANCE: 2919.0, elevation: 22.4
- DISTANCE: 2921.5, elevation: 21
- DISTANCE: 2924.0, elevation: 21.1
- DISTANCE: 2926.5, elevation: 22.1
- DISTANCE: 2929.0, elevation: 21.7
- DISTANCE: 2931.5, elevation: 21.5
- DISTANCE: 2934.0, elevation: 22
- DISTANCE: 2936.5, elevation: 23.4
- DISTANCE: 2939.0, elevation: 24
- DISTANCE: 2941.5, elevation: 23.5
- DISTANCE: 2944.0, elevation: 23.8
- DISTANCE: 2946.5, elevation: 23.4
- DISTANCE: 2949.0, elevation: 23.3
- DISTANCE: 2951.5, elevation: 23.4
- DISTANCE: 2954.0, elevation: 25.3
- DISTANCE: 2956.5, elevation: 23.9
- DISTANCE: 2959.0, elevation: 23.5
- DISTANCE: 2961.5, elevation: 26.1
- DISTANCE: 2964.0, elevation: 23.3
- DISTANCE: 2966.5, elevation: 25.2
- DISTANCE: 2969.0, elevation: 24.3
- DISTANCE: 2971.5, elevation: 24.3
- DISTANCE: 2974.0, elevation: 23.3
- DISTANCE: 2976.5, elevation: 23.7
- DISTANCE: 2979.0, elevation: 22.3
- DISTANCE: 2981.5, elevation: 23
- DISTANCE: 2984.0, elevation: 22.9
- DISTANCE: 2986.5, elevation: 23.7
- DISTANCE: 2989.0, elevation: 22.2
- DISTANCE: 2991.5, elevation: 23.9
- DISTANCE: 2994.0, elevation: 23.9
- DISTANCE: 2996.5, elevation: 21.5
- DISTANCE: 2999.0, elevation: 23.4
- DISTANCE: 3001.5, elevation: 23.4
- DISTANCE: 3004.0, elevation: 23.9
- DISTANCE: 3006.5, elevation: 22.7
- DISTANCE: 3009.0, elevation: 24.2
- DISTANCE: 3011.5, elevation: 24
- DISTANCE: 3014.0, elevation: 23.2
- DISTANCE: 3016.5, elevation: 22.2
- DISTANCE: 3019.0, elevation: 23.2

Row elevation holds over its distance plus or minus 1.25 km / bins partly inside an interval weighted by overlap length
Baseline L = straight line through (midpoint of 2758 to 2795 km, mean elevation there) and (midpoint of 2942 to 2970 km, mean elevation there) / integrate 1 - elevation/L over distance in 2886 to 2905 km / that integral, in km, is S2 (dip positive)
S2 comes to 2.1 km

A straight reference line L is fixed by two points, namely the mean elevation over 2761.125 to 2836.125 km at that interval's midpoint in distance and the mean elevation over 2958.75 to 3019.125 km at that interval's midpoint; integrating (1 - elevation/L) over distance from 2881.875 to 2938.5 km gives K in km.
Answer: 2.1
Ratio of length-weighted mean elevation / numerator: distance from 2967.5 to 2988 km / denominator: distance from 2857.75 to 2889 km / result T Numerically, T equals 1.2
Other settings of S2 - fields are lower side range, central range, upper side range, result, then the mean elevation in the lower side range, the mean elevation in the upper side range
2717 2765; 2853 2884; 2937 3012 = 3.3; 19.4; 23.6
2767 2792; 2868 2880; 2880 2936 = 1.5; 23.1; 21.4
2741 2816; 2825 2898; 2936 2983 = 8.9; 20.9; 23.8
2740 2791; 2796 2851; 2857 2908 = 5.5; 22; 20.1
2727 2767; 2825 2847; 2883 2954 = 2.0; 19.5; 22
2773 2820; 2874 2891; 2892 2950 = 1.0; 20.4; 22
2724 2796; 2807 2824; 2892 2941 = 1.7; 20.7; 21.8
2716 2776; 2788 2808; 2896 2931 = 1.4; 20.3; 21.5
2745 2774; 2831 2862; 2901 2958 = 4.1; 21.9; 22.5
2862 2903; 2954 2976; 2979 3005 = -1.9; 20.1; 23.1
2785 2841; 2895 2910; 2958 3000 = 0.4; 19.3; 23.6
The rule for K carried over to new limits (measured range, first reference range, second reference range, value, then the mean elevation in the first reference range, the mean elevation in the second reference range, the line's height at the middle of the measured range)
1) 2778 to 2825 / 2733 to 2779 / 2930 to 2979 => 3.93 km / 21.2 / 23.7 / 21.7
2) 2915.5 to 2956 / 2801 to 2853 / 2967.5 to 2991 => -1.24 km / 19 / 23.3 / 22.1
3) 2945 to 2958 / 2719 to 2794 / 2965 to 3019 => -0.53 km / 20.7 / 23.4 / 22.9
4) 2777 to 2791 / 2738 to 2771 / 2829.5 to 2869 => -1.33 km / 21.2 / 19.2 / 20.6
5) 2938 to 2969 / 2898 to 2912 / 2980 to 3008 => -2.51 km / 21.2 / 23.1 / 22.3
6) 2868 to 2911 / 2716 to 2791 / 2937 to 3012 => 3.99 km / 20.7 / 23.6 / 22.5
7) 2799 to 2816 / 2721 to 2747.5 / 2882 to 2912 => 0.80 km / 18.2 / 21.1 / 19.5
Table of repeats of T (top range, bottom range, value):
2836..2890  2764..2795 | 0.85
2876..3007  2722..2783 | 1.09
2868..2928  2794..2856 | 1.09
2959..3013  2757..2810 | 1.10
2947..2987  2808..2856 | 1.25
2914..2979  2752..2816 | 1.10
